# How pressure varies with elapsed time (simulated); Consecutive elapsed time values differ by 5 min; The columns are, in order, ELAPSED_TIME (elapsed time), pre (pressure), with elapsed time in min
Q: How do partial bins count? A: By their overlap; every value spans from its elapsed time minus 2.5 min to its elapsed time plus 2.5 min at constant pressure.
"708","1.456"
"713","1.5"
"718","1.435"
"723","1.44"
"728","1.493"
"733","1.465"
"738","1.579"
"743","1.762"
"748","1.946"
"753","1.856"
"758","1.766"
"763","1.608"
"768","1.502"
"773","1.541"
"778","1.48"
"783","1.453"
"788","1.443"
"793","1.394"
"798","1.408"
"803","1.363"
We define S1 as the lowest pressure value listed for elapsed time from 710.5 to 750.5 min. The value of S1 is 1.435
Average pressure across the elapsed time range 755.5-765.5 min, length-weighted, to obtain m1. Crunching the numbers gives 1.69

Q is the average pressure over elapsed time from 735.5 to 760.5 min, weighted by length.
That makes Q 1.78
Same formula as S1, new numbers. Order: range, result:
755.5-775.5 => 1.502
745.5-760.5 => 1.766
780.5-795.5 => 1.394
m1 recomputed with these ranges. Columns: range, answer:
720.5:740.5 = 1.49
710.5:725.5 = 1.46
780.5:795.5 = 1.43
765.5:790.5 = 1.48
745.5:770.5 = 1.74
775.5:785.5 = 1.47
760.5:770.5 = 1.56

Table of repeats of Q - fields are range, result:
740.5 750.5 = 1.85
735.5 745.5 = 1.67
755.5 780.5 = 1.58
